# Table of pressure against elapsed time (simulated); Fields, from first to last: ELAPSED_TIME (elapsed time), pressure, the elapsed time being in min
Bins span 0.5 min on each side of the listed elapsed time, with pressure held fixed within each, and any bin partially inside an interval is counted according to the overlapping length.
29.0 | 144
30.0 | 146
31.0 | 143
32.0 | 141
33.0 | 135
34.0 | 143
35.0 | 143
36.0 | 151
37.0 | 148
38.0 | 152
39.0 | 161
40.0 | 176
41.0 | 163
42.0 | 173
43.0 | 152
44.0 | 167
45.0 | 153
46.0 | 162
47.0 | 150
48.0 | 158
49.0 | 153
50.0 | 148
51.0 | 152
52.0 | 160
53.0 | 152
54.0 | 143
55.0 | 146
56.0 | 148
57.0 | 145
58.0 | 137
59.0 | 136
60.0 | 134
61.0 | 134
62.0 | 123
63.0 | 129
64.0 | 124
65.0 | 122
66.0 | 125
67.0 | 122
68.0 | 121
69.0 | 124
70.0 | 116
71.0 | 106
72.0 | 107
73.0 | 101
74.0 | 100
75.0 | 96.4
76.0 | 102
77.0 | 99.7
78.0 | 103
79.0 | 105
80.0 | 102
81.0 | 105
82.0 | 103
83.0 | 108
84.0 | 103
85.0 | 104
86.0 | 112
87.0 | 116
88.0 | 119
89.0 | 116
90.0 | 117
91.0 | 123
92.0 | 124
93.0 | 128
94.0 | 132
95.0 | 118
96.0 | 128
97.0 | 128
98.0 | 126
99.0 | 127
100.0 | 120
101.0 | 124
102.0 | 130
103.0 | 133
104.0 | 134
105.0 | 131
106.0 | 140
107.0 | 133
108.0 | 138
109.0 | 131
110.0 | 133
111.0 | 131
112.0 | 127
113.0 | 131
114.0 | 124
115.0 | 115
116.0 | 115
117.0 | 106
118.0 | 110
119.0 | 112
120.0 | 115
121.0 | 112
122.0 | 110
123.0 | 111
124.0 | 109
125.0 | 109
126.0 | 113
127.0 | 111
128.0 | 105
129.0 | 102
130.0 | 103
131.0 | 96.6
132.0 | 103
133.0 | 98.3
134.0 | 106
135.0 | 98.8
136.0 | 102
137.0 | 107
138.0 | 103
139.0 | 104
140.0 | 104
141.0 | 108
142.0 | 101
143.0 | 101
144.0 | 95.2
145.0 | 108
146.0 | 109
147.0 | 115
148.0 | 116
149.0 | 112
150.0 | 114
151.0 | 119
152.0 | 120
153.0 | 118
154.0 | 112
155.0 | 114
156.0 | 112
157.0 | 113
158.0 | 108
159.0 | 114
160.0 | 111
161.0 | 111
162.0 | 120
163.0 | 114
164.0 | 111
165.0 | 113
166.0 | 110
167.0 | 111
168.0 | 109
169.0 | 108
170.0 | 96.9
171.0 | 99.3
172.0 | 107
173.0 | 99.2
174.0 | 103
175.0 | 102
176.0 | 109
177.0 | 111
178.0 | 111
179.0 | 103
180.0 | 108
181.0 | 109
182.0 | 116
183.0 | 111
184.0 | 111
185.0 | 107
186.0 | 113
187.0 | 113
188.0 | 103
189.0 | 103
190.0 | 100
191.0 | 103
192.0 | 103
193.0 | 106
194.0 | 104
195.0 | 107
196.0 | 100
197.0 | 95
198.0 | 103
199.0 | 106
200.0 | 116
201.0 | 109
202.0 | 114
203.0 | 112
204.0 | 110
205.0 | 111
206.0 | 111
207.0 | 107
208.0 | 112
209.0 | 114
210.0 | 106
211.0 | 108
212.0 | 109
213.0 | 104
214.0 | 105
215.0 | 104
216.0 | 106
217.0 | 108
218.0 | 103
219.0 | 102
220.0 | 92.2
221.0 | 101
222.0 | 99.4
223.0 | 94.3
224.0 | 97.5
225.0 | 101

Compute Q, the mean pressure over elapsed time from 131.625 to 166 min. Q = 109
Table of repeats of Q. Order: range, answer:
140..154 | 110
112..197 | 109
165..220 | 107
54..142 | 117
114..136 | 108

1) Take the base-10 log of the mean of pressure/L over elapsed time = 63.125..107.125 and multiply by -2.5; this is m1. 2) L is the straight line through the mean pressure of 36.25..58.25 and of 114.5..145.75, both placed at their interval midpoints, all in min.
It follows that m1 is 0.13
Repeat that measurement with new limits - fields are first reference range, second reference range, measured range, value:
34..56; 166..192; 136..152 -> 0.11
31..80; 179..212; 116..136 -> 0.14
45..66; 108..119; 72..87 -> 0.28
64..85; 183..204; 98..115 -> -0.20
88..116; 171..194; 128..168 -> 0.06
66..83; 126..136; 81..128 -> -0.14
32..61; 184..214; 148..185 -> 0.06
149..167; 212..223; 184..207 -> 0.00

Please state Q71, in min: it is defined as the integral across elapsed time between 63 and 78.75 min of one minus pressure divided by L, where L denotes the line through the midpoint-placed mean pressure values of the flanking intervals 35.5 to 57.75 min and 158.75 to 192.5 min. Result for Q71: 3.7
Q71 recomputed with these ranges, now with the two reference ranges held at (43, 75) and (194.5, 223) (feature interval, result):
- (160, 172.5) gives 0.6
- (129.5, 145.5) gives 2.3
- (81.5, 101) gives 1.5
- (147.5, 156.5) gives 0.1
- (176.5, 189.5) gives 0.2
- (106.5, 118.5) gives 0.0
